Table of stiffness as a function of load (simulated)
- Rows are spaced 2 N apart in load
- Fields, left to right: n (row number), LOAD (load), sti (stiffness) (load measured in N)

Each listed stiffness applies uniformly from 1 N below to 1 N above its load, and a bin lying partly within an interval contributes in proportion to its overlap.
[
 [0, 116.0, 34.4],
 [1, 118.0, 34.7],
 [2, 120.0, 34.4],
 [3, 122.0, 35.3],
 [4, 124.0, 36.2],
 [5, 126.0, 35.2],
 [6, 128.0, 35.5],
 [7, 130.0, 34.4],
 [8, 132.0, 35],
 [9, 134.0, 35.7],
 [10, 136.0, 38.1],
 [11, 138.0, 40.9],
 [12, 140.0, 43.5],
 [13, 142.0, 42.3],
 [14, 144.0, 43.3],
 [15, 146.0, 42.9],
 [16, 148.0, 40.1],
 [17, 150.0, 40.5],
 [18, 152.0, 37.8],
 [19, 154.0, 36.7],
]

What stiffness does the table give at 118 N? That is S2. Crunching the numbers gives 34.7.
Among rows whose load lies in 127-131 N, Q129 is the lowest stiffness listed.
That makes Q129 34.4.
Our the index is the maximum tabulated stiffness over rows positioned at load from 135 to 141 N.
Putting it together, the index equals 43.5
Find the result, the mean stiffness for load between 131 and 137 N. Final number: 36.3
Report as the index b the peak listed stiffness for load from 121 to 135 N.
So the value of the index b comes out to 36.2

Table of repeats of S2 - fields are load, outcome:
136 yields 38.1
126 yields 35.2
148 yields 40.1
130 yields 34.4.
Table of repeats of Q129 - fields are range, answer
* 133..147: 35.7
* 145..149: 40.1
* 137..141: 40.9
